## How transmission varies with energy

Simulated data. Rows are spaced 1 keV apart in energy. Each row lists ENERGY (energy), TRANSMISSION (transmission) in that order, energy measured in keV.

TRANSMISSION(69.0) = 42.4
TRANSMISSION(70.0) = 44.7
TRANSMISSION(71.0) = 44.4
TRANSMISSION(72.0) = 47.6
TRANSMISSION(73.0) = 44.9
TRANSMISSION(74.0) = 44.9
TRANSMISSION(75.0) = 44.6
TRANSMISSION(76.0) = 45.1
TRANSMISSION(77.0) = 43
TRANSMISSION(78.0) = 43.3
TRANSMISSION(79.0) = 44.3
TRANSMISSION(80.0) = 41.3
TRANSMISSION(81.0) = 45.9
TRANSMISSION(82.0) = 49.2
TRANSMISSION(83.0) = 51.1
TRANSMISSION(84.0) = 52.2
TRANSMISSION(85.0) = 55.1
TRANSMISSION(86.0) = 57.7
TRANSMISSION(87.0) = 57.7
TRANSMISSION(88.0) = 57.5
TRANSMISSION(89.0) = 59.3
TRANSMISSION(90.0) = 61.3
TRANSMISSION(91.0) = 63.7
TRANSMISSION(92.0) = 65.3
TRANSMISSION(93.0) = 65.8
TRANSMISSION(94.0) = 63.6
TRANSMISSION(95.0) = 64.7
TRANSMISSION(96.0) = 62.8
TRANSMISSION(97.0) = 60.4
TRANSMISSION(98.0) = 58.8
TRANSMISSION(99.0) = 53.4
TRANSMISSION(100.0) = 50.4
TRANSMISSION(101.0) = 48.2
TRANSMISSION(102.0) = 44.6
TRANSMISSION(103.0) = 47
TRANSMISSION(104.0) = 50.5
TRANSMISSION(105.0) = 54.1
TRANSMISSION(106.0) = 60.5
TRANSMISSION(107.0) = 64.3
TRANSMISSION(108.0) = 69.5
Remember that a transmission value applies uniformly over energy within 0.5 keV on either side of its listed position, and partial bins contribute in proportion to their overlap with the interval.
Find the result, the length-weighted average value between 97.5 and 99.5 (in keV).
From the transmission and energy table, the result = 56.1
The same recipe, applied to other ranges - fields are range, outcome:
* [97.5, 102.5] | 51.1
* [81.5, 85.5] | 51.9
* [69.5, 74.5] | 45.3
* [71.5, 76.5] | 45.4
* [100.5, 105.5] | 48.9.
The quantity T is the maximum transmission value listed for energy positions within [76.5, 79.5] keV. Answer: 44.3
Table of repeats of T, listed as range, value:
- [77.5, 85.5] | 55.1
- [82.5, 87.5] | 57.7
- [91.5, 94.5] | 65.8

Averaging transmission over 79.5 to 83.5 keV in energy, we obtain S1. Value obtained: 46.9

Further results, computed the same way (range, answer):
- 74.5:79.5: 44.1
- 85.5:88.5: 57.6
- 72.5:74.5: 44.9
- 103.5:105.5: 52.3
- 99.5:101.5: 49.3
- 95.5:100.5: 57.2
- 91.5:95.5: 64.9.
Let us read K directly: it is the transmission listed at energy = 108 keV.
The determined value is 69.5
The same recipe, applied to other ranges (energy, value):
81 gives 45.9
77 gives 43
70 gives 44.7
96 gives 62.8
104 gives 50.5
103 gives 47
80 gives 41.3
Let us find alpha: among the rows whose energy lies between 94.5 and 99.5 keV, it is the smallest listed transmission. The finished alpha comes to 53.4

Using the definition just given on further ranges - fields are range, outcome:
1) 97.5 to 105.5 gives 44.6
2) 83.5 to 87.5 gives 52.2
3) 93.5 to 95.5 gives 63.6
